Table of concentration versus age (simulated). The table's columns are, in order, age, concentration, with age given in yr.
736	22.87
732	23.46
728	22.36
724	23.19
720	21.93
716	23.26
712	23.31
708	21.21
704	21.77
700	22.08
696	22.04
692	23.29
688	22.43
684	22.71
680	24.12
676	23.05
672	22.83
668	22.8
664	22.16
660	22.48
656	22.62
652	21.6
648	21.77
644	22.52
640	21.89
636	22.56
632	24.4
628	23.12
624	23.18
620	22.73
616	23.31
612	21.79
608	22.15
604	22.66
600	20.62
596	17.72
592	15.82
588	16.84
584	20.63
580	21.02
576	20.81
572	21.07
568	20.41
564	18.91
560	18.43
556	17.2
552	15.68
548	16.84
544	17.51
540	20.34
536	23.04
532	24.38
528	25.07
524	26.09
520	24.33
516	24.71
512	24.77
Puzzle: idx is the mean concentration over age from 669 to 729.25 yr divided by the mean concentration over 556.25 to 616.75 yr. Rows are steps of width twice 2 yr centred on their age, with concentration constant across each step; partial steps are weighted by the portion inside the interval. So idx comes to 1.1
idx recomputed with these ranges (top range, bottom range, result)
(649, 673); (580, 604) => 1.18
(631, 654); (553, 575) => 1.17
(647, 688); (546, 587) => 1.19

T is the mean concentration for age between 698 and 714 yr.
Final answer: 22.1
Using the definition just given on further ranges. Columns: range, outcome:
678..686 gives 23.4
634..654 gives 22.1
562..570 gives 19.7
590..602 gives 18.1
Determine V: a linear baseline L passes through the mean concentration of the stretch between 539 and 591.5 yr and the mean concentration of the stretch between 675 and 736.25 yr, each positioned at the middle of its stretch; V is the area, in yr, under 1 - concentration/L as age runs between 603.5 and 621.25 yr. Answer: -2.13 yr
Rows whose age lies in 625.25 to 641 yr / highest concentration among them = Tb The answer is 24.4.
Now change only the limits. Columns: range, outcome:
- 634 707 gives 24.12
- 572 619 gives 23.31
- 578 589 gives 21.02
